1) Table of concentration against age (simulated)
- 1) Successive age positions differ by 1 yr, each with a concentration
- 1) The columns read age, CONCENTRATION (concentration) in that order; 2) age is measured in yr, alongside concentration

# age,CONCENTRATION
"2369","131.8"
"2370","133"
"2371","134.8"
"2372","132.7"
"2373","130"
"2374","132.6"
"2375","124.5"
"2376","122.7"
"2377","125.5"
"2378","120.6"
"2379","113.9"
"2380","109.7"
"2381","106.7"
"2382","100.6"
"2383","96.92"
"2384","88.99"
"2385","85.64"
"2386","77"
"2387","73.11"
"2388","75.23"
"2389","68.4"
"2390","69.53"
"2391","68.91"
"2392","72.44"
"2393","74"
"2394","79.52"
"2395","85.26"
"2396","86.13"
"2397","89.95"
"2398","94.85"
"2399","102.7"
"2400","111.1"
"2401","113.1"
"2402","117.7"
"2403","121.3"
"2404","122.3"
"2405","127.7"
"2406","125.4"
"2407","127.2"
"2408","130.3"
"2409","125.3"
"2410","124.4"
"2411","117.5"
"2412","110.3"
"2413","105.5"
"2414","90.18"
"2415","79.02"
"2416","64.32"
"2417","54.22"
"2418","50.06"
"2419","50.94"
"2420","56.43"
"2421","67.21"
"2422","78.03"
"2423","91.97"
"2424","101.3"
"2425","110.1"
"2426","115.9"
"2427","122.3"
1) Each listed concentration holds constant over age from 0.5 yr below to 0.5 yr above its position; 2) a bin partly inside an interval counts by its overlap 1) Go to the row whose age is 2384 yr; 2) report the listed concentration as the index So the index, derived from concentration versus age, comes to 88.99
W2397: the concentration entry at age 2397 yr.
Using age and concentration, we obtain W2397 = 89.95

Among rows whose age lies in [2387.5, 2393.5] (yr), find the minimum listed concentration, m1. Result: 68.4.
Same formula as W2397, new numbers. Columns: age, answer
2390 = 69.53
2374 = 132.6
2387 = 73.11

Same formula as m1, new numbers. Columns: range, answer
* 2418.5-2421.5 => 50.94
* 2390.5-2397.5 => 68.91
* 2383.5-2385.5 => 85.64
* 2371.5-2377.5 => 122.7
